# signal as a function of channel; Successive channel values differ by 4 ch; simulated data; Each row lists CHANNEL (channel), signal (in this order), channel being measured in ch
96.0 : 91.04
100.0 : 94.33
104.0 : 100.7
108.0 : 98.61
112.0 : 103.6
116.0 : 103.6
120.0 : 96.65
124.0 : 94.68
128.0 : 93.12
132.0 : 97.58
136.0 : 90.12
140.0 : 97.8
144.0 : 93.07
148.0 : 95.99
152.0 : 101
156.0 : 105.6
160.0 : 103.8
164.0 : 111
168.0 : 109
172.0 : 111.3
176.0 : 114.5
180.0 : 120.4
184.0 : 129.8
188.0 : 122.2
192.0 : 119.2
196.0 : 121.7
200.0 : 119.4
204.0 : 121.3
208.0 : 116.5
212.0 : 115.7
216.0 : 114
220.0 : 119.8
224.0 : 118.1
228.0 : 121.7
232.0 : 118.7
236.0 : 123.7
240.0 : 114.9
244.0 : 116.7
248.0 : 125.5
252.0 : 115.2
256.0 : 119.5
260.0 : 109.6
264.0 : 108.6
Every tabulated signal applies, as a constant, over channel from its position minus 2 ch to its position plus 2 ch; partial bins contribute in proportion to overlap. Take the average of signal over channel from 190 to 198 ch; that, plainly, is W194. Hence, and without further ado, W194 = 120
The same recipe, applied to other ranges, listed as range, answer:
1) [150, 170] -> 106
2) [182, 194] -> 124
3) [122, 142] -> 94.7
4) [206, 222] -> 116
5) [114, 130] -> 97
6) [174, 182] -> 117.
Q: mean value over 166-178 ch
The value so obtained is 112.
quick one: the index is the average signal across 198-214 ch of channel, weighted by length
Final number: 118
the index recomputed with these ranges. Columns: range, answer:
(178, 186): 125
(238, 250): 119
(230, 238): 121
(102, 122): 101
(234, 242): 119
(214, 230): 118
